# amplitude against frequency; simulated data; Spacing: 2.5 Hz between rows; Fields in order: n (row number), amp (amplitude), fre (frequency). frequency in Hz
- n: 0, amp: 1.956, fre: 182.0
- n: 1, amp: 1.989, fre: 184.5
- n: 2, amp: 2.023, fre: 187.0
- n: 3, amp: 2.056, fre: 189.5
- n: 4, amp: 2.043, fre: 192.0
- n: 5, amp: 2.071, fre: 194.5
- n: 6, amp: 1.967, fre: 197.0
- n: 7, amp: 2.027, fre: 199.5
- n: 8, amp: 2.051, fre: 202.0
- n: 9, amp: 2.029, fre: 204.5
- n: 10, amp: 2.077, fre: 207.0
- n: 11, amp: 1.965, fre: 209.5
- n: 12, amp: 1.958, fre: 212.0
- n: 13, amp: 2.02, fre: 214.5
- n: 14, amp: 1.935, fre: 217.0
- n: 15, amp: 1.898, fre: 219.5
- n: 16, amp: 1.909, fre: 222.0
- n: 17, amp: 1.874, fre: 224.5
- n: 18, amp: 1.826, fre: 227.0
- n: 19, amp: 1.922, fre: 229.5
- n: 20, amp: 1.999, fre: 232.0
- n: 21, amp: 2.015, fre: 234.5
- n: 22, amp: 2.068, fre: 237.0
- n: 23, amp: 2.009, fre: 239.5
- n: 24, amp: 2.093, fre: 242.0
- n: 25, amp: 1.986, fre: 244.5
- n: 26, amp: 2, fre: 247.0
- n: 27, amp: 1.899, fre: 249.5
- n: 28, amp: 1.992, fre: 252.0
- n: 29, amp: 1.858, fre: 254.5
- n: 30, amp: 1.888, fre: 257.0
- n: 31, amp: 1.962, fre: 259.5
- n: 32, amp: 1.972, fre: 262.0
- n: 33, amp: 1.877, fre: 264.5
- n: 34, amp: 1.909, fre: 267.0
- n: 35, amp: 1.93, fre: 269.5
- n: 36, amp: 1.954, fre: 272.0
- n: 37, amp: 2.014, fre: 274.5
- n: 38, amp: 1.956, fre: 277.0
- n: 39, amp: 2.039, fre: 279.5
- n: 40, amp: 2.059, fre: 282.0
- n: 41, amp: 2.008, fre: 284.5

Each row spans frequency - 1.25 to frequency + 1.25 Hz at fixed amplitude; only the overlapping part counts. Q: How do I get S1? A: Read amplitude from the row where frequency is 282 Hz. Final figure 2.059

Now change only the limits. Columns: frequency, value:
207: 2.077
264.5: 1.877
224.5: 1.874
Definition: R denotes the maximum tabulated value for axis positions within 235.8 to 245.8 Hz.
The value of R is 2.093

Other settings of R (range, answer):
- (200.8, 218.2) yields 2.077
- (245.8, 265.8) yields 2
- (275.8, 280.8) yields 2.039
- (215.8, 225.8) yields 1.935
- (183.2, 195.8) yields 2.071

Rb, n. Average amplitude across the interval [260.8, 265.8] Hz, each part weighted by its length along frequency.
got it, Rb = 1.92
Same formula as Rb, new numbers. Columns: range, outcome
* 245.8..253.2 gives 1.96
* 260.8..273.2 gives 1.93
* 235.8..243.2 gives 2.06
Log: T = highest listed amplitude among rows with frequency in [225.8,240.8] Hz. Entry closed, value 2.068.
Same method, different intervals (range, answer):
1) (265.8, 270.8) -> 1.93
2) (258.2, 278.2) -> 2.014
